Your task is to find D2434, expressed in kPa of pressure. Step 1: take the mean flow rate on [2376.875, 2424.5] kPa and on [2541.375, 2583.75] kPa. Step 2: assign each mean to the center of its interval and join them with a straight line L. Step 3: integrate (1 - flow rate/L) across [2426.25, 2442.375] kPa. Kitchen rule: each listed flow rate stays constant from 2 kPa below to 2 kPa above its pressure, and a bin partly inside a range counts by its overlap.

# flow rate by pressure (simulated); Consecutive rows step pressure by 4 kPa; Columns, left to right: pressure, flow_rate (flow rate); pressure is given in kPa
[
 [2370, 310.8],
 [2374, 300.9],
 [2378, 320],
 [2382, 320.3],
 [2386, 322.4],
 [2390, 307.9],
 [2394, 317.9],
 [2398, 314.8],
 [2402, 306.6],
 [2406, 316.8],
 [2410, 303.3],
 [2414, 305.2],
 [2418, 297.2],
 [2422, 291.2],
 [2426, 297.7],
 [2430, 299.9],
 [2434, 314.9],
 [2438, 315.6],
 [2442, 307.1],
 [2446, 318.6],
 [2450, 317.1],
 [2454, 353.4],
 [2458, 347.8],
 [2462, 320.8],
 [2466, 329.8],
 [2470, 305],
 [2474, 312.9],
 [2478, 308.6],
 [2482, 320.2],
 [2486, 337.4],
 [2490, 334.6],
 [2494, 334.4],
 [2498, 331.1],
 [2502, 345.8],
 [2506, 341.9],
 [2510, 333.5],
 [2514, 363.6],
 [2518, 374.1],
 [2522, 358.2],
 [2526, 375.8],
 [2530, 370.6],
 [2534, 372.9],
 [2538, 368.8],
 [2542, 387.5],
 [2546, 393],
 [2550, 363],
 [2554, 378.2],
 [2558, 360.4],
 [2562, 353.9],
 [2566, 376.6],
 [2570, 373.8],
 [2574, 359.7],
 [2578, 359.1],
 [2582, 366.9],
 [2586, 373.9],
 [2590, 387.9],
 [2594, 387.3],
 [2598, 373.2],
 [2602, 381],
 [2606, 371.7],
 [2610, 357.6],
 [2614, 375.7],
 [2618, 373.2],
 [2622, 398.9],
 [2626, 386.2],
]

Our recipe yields 0.7 kPa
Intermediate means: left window 310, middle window 308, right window 370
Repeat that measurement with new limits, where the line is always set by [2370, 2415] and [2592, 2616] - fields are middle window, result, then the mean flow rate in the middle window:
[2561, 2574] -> -0.1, 368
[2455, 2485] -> 1.1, 322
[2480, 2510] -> 0.7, 335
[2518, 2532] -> -0.7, 369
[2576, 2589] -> 0.0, 368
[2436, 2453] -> 0.6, 317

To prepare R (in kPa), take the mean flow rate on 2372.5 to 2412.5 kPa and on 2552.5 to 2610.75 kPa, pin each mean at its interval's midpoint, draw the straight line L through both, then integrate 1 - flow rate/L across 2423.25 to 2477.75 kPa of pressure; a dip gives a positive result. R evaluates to 2.2 kPa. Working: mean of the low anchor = 313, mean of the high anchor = 371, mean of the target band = 318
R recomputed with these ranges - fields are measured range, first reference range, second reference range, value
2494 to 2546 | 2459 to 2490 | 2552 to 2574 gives -2.3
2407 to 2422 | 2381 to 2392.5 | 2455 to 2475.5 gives 0.8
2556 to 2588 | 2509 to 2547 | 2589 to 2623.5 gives 0.8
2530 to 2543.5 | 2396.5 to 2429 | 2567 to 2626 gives -0.9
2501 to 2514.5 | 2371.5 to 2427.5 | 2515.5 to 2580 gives 0.4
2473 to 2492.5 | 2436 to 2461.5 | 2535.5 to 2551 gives 1.2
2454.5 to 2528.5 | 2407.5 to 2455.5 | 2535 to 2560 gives 1.2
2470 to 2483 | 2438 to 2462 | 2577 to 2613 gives 0.9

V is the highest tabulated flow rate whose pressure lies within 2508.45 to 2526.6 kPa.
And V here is 375.8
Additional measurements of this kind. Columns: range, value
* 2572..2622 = 398.9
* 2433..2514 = 363.6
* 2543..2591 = 393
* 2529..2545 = 387.5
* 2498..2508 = 345.8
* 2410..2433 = 305.2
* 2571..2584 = 366.9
